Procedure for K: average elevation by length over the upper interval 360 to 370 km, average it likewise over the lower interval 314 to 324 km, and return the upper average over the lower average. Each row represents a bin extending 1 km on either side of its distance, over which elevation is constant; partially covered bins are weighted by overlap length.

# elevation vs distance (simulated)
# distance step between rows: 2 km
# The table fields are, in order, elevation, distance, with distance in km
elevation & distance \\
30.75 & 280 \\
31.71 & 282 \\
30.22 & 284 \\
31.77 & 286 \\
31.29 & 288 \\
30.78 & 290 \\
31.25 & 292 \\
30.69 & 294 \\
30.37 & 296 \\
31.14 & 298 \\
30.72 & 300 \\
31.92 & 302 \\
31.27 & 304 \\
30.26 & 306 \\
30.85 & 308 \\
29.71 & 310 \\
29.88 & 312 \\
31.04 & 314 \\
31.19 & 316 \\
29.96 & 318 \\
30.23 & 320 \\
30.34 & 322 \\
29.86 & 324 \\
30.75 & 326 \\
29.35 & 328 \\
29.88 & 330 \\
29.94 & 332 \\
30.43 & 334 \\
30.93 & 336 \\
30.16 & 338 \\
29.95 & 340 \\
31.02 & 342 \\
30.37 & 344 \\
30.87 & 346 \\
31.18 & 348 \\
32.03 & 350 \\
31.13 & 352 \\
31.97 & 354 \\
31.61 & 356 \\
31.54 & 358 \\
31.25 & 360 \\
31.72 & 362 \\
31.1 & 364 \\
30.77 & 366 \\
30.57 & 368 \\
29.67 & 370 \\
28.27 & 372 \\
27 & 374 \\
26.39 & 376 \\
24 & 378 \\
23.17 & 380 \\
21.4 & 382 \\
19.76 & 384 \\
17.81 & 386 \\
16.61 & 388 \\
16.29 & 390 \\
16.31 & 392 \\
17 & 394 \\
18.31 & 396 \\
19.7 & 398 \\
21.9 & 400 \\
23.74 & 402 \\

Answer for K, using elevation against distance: 1.02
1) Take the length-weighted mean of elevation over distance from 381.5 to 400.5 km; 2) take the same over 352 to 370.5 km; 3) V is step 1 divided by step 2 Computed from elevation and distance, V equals 0.59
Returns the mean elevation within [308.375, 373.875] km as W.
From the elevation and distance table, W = 30.5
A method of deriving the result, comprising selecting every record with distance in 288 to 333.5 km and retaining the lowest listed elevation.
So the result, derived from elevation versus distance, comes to 29.35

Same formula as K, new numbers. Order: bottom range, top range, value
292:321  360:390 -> 0.83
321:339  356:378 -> 0.98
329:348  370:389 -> 0.76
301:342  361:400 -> 0.77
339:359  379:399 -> 0.60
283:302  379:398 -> 0.60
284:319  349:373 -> 1.01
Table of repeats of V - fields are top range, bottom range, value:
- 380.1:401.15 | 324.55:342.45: 0.62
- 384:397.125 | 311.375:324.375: 0.57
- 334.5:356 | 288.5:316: 1.01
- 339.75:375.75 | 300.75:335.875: 1.01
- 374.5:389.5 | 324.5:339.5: 0.71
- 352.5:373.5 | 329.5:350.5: 1.01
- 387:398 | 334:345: 0.56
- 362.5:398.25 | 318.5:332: 0.77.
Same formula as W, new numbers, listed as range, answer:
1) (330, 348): 30.5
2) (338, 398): 26.5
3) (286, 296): 31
